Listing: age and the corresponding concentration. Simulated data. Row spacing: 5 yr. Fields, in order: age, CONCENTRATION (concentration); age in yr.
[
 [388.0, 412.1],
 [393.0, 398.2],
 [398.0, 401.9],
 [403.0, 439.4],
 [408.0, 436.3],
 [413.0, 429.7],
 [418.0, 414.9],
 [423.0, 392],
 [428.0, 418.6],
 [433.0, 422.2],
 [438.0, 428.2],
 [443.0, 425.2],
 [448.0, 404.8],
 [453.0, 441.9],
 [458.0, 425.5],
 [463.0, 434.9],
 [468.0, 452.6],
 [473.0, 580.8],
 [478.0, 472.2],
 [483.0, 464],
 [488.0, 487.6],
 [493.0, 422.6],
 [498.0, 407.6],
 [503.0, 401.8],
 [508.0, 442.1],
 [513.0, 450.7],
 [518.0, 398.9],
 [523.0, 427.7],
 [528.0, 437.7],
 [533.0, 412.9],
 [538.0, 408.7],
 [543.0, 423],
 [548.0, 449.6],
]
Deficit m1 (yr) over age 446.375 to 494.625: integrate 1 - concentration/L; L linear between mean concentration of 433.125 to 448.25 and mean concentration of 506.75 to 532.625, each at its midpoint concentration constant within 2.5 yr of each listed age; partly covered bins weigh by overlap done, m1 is -4.0 yr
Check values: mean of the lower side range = 422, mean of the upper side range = 429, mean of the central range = 460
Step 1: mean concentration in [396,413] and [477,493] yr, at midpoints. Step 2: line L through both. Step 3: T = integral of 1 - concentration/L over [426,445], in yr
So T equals 0.8 yr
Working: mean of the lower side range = 427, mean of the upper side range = 467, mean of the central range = 424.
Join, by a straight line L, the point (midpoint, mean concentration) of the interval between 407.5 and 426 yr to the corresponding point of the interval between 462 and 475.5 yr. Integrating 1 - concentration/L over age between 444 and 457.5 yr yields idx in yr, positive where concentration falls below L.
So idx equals 1.3 yr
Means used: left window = 416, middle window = 424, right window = 495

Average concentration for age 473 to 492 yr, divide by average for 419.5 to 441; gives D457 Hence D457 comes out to 1.17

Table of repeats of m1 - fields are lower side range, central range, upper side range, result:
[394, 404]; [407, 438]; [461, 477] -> 1.4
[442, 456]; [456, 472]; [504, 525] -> -1.0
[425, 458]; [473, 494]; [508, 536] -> -2.6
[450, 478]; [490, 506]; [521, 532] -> 1.2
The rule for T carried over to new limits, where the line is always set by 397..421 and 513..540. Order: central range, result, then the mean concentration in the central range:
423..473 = -1.2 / 434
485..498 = -0.8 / 446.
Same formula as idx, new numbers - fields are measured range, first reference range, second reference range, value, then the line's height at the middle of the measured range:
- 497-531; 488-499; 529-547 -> 0.2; 427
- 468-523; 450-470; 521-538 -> -2.7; 430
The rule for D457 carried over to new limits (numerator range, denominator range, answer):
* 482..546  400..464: 1.01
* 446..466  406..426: 1.02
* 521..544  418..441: 1.02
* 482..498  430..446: 1.06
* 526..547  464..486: 0.86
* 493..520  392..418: 1.00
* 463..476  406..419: 1.17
